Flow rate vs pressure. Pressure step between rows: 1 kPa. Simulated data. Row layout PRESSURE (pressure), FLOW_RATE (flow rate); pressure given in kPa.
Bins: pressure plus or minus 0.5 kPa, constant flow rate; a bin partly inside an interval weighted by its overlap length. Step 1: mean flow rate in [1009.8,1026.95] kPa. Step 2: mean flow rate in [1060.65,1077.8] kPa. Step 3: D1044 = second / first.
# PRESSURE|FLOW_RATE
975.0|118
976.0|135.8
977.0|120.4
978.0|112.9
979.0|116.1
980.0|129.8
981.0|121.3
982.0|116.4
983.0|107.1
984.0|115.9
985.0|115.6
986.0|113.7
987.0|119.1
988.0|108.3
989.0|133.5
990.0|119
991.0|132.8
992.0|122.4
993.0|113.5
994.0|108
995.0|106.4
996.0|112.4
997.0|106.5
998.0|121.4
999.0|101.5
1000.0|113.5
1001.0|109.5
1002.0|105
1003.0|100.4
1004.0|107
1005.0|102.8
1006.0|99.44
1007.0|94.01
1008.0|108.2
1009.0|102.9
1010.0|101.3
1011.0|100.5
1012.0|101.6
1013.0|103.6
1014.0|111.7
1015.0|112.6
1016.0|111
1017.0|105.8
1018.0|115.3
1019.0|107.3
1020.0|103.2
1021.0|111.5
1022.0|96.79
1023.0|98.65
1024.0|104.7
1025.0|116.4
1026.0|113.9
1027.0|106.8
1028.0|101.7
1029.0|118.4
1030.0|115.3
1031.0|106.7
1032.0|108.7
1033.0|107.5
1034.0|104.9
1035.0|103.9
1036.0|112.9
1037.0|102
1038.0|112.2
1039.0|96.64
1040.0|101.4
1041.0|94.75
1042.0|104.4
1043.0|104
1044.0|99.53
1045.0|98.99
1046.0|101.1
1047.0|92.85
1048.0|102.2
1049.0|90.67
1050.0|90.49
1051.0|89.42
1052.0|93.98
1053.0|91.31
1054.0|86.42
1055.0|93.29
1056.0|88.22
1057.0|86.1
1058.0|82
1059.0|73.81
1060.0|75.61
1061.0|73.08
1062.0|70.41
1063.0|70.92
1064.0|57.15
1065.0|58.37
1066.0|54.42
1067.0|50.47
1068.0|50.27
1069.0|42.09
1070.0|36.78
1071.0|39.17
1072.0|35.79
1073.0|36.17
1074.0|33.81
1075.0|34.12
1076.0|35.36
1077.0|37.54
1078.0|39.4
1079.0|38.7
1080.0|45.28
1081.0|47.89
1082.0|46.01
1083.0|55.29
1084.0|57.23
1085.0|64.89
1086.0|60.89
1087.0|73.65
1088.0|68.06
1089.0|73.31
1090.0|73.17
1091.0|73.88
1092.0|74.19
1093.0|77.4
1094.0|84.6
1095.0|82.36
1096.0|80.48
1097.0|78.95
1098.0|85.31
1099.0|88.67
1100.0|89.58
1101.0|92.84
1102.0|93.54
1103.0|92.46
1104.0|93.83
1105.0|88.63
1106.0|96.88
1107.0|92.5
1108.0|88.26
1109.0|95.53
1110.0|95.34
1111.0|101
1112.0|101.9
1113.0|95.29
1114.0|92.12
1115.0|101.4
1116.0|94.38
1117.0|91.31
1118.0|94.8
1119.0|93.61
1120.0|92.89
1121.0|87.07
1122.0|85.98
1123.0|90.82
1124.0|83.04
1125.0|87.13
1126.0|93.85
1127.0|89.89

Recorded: 0.45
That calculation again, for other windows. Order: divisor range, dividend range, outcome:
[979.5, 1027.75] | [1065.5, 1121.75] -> 0.65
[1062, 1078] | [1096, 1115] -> 2.03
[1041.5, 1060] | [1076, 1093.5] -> 0.63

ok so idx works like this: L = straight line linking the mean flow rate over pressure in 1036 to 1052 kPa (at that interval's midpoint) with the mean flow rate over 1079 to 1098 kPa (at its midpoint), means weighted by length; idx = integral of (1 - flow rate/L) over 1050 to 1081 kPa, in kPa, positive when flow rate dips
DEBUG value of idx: 9.1 kPa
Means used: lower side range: 99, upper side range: 67.3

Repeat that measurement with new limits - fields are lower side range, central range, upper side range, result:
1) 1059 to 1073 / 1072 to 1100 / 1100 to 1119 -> 5.10 kPa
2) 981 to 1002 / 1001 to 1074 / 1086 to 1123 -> 8.65 kPa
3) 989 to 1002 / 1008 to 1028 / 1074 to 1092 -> -1.58 kPa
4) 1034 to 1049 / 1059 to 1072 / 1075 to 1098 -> 3.97 kPa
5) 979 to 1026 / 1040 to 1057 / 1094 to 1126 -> 1.19 kPa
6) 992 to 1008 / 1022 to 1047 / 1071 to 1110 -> -3.43 kPa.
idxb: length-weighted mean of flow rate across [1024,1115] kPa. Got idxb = 81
